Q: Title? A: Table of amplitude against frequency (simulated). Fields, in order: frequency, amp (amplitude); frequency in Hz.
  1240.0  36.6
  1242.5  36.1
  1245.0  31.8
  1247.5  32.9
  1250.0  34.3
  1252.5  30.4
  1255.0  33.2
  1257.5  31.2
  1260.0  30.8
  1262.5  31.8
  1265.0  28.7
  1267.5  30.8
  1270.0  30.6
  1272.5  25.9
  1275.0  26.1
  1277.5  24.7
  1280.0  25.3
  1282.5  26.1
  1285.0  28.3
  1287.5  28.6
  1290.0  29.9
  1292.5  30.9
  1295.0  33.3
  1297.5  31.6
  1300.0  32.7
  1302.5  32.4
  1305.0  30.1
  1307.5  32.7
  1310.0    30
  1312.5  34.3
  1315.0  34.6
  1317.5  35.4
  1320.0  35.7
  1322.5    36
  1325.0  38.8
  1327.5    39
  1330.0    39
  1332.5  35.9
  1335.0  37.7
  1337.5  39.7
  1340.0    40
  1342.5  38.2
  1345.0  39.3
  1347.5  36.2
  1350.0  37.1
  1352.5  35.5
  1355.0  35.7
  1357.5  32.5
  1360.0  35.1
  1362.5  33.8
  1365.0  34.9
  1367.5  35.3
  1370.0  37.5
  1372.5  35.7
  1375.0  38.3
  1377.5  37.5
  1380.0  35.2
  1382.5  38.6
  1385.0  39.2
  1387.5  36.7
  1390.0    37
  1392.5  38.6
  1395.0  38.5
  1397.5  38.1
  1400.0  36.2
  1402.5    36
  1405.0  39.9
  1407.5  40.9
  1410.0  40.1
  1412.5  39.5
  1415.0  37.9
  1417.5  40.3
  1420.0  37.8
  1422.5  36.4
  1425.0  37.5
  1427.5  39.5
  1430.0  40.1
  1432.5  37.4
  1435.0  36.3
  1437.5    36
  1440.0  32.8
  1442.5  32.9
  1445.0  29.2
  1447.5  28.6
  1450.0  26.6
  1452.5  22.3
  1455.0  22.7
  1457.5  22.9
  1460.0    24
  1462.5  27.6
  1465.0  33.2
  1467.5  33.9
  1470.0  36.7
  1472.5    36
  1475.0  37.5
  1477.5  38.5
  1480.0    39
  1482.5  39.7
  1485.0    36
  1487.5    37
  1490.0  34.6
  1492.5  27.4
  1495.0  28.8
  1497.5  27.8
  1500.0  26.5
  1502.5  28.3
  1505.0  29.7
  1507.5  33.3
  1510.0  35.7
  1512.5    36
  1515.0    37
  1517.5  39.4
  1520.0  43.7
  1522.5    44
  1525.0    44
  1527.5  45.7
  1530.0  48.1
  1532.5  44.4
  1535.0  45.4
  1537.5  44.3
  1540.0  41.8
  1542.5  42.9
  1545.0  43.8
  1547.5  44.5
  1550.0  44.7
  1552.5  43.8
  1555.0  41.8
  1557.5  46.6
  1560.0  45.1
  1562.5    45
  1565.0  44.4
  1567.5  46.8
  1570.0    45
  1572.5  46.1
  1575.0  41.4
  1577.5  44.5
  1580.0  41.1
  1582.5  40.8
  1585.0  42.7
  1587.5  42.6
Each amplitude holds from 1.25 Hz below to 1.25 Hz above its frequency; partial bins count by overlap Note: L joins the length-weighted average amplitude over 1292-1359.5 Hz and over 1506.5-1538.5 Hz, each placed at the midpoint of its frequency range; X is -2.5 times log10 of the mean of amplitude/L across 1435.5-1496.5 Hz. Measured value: 0.24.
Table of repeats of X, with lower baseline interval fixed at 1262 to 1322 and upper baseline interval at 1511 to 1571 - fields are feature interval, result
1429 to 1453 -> 0.18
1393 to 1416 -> -0.06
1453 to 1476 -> 0.30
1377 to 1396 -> -0.06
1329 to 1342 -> -0.17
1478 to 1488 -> 0.07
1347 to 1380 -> -0.05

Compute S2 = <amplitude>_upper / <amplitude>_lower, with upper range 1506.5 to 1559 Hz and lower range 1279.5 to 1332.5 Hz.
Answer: 1.30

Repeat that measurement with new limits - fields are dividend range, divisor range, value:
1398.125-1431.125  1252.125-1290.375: 1.34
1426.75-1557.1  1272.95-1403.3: 1.04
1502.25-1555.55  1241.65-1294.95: 1.38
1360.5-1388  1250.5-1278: 1.23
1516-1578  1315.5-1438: 1.18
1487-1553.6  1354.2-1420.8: 1.04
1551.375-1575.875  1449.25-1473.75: 1.56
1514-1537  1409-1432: 1.13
